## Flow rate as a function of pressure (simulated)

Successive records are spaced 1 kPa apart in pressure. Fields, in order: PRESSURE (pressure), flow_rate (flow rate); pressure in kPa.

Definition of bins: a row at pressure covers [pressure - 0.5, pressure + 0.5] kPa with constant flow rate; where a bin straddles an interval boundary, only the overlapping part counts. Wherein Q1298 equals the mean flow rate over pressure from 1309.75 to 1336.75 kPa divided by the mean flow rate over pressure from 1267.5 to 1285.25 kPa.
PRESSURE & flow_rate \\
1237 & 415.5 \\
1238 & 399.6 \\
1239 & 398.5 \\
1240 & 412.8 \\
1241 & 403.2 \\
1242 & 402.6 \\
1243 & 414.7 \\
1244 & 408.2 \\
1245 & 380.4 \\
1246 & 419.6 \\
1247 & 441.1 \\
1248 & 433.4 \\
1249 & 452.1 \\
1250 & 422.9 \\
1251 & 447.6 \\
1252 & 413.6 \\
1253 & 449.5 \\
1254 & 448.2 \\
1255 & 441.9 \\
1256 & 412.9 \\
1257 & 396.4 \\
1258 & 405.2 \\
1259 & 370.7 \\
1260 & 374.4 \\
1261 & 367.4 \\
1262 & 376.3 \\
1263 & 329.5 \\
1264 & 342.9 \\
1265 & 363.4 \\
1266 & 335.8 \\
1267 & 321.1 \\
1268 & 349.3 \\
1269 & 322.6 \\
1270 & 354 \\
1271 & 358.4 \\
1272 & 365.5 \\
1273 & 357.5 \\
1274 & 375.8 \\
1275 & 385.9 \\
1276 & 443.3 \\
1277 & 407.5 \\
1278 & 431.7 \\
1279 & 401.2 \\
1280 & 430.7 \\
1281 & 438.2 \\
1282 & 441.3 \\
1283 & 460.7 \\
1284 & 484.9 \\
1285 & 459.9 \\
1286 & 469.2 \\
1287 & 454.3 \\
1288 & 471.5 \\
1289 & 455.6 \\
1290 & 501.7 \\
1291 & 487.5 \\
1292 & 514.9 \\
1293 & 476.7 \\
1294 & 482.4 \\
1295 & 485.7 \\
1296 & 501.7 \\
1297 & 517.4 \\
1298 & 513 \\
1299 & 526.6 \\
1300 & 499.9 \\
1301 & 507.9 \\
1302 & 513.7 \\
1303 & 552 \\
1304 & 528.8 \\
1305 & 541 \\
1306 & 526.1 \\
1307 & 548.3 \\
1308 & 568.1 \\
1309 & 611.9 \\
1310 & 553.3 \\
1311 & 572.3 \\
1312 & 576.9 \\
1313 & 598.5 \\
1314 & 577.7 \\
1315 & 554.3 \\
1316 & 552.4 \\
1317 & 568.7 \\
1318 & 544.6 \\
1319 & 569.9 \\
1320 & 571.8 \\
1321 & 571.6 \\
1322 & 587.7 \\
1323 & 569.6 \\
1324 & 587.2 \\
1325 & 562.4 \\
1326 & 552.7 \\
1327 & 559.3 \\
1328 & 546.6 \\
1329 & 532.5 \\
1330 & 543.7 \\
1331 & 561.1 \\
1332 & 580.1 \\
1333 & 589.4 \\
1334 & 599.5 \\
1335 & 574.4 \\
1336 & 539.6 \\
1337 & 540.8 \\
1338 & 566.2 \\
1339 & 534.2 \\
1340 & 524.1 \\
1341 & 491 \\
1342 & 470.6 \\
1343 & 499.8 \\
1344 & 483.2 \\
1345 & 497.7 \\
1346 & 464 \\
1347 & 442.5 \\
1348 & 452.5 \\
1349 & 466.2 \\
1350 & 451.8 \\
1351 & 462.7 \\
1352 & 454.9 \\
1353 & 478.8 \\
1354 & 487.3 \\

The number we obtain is 1.41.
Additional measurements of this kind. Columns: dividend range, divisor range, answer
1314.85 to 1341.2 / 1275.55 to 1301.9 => 1.18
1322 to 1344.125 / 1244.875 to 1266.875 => 1.37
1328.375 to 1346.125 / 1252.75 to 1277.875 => 1.41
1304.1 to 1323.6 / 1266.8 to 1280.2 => 1.49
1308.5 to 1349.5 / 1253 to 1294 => 1.33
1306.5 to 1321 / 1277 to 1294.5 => 1.24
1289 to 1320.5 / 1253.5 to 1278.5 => 1.42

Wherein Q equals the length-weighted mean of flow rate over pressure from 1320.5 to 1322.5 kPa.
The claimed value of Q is 580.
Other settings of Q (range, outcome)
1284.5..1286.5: 465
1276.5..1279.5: 413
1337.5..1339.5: 550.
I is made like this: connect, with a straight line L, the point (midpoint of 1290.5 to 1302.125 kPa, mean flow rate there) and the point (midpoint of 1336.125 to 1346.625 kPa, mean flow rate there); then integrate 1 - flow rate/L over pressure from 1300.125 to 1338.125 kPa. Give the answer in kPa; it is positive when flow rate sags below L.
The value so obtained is -4.15 kPa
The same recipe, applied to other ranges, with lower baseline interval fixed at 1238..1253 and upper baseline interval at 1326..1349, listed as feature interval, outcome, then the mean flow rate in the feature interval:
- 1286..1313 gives -2.1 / 519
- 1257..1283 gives 3.9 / 380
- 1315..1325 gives -1.2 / 568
